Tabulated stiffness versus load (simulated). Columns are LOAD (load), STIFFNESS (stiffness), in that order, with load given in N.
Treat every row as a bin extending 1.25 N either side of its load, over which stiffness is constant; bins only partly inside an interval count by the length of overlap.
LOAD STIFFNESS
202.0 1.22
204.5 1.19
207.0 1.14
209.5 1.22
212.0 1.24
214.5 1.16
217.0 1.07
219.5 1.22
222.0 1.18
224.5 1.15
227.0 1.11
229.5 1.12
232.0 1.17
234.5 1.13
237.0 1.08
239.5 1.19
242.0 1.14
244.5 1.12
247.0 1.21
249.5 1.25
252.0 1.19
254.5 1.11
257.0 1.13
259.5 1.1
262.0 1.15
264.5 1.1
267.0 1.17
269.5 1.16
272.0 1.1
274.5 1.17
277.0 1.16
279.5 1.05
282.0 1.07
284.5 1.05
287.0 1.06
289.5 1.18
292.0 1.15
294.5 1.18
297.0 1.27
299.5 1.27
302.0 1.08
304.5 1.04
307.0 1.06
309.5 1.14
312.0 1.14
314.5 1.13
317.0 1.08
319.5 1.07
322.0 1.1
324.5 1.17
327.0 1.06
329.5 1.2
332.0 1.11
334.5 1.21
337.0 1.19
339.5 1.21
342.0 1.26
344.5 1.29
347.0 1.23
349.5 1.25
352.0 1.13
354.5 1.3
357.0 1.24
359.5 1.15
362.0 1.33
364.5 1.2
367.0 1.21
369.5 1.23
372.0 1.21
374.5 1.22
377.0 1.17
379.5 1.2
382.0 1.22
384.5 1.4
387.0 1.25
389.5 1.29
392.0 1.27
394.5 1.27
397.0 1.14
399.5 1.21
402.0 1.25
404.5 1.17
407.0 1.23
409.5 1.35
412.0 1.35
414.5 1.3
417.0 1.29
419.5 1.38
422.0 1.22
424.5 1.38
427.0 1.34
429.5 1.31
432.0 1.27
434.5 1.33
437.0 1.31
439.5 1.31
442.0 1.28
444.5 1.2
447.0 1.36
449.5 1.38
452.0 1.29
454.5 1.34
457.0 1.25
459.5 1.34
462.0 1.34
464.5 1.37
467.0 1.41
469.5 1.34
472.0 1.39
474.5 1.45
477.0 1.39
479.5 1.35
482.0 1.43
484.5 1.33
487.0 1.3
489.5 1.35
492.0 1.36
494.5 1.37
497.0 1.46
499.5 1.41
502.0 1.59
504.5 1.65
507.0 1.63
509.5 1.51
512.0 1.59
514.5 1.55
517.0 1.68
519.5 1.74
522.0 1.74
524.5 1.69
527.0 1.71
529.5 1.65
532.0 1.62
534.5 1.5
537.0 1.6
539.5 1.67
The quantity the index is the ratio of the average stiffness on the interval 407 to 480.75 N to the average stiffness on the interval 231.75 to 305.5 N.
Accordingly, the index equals 1.17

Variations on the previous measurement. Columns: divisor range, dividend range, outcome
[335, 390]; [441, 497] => 1.09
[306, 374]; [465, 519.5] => 1.23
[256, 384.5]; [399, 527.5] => 1.20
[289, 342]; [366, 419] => 1.09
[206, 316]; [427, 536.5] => 1.26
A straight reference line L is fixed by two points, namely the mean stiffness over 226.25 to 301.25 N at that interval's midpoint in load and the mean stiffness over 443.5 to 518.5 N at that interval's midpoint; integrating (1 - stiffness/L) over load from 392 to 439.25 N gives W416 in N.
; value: 1.79 N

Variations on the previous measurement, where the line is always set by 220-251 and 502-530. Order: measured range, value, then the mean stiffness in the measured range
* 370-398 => 3.5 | 1.24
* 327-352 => 2.5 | 1.2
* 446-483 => 4.6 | 1.36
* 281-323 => 4.9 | 1.12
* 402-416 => 1.7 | 1.28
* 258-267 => 0.6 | 1.12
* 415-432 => 1.9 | 1.32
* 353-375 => 2.4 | 1.23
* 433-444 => 1.5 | 1.3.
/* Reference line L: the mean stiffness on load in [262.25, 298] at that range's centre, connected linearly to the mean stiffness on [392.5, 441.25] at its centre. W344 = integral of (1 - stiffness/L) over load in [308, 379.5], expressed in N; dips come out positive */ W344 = 1.0 N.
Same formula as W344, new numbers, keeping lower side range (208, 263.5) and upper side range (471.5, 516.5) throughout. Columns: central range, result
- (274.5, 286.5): 1.17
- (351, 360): 0.58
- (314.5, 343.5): 2.60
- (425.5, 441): 0.81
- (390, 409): 1.66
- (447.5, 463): 0.94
